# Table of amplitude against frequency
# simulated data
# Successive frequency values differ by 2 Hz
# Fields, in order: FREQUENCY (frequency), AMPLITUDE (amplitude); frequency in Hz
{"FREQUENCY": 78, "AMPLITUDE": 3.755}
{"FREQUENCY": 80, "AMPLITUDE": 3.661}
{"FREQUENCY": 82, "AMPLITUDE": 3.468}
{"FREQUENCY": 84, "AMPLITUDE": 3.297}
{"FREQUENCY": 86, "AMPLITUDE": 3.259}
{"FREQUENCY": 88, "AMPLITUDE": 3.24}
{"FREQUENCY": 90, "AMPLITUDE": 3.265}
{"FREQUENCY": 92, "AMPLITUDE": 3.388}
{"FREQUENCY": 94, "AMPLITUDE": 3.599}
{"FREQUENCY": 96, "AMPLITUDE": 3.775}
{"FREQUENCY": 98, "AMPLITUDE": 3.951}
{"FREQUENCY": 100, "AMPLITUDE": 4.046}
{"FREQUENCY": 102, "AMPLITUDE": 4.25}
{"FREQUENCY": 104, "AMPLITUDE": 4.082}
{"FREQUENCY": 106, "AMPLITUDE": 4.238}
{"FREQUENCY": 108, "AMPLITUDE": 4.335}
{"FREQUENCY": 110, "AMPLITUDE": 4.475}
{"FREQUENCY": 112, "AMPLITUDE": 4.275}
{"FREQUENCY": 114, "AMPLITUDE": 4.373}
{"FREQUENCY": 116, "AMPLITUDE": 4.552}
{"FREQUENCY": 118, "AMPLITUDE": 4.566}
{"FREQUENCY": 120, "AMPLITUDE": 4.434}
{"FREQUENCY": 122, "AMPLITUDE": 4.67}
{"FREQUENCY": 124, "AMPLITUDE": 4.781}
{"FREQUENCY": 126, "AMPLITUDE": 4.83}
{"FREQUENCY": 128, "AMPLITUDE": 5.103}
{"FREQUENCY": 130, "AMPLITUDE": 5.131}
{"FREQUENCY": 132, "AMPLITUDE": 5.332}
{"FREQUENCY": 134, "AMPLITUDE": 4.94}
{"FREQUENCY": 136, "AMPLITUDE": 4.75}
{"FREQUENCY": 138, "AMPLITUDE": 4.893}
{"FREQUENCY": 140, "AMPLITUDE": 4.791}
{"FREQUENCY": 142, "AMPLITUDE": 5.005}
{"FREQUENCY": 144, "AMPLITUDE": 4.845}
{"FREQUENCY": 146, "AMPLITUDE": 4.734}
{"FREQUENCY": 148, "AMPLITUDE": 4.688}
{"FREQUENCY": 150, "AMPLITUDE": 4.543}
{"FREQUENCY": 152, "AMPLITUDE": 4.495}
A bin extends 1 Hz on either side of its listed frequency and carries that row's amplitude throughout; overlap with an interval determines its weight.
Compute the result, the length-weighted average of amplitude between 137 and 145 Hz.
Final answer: 4.88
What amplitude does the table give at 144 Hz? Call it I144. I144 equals 4.845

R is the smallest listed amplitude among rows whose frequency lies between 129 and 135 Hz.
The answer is 4.94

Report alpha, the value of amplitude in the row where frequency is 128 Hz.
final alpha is 5.103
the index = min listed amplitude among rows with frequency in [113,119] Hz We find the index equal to 4.373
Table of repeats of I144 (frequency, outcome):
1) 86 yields 3.259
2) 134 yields 4.94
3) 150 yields 4.543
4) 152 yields 4.495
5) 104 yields 4.082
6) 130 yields 5.131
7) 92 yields 3.388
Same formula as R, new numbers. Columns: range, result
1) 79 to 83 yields 3.468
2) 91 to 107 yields 3.388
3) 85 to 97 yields 3.24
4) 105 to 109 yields 4.238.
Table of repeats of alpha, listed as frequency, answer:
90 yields 3.265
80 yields 3.661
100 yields 4.046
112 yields 4.275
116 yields 4.552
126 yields 4.83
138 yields 4.893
